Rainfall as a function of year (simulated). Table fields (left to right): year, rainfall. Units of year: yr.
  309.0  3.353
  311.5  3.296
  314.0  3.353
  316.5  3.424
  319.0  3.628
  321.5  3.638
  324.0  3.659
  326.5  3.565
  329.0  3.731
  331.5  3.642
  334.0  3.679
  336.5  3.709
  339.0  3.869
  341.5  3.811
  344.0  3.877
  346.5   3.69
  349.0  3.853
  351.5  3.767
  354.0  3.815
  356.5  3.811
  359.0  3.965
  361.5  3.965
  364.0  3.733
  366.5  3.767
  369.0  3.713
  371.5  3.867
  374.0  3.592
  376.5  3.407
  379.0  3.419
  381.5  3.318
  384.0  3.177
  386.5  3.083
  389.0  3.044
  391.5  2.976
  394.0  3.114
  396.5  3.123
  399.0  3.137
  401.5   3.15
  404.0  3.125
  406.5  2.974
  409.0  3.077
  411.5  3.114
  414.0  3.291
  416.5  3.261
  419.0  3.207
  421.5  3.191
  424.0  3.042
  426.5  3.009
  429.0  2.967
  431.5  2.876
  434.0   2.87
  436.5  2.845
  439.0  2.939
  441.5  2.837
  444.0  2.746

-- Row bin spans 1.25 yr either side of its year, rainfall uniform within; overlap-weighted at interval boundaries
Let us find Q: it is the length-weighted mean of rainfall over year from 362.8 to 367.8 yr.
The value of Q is 3.75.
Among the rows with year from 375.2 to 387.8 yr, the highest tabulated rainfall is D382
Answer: 3.419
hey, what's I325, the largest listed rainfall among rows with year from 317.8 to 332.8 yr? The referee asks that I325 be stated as 3.731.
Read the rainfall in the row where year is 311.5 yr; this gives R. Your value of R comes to 3.296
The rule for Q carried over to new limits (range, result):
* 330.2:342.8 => 3.74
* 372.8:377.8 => 3.5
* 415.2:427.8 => 3.14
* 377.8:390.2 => 3.21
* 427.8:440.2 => 2.9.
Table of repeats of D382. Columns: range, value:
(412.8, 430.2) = 3.291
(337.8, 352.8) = 3.877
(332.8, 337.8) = 3.709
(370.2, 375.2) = 3.867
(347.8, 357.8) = 3.853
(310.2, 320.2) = 3.628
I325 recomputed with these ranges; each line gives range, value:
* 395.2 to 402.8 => 3.15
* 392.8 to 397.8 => 3.123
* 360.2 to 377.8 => 3.965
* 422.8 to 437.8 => 3.042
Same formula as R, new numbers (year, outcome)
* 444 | 2.746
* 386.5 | 3.083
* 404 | 3.125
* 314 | 3.353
